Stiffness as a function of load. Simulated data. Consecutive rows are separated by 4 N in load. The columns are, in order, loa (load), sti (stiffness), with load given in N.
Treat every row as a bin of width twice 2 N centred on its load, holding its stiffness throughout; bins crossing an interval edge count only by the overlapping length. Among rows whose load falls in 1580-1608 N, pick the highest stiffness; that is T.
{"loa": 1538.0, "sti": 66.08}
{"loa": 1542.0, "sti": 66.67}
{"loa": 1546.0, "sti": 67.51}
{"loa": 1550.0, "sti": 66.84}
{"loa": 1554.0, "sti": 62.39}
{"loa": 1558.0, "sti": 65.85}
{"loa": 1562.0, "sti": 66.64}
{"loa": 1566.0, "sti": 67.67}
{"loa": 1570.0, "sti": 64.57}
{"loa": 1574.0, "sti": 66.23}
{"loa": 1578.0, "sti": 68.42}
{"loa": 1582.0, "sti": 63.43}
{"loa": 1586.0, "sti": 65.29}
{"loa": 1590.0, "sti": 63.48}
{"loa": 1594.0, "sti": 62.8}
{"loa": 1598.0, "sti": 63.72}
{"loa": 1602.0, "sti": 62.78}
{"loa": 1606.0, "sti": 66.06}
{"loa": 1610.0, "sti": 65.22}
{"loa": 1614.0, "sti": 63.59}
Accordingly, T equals 66.06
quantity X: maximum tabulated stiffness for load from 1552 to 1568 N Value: 67.67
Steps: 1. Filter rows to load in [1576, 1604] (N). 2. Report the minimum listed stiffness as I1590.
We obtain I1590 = 62.78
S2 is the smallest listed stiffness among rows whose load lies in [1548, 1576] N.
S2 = 62.39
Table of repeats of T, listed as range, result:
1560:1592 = 68.42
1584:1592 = 65.29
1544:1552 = 67.51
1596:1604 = 63.72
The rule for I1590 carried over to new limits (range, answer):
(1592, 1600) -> 62.8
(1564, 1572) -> 64.57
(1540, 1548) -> 66.67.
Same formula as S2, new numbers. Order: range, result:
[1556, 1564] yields 65.85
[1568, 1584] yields 63.43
